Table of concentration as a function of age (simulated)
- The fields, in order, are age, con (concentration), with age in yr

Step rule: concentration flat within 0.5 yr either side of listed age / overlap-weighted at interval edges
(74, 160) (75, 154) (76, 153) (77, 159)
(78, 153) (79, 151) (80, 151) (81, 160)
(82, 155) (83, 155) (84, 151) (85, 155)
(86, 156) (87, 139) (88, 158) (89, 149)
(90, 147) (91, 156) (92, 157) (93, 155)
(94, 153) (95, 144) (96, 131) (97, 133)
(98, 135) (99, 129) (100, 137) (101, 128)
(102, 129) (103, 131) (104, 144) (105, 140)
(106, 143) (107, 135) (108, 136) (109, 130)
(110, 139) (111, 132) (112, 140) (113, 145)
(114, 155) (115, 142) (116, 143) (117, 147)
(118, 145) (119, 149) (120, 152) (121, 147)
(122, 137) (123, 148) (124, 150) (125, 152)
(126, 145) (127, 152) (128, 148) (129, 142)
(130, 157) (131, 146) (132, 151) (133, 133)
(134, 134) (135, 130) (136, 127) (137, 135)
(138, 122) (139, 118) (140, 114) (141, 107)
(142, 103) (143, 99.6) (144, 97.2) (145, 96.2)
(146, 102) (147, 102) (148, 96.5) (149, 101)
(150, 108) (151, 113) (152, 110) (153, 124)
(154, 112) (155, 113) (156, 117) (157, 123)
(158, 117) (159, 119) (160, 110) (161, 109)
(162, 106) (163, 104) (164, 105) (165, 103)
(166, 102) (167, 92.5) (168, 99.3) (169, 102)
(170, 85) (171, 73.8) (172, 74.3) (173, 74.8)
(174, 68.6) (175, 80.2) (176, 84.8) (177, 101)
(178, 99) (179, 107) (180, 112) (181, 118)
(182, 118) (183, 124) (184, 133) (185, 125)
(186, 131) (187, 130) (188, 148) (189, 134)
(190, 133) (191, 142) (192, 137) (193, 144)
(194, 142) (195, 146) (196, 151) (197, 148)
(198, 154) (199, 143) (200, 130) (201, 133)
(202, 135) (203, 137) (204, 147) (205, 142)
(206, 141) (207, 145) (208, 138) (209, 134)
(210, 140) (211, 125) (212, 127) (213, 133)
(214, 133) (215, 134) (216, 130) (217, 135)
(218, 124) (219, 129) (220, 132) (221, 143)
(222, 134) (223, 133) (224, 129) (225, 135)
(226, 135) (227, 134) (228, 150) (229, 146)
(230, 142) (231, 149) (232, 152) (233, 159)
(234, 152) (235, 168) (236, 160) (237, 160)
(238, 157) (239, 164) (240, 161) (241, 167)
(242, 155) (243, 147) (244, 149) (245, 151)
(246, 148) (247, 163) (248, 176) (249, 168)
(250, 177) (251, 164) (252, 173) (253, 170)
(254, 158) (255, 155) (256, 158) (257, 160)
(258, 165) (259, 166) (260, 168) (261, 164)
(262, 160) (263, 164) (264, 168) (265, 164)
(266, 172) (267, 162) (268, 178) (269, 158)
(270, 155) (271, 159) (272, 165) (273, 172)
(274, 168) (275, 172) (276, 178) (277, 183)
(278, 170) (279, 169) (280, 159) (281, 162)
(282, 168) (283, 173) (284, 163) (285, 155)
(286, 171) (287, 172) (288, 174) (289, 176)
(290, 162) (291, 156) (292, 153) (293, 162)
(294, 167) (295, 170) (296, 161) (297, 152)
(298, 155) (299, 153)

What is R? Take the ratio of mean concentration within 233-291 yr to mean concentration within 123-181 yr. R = 1.5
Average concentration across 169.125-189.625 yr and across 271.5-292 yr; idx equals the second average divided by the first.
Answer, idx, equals 1.58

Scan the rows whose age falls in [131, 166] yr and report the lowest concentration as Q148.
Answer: 96.2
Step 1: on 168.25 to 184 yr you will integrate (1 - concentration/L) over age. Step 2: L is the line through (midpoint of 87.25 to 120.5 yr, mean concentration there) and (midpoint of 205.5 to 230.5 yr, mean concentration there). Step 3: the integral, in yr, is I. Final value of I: 4.8 yr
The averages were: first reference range 142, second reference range 135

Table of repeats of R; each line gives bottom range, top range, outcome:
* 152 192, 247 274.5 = 1.51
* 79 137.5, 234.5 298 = 1.14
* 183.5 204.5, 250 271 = 1.18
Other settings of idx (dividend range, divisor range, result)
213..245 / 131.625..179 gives 1.36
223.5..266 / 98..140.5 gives 1.13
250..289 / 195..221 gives 1.21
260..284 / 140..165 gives 1.54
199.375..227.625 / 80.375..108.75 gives 0.93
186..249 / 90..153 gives 1.08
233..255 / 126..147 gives 1.28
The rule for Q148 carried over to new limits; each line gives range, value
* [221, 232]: 129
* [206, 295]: 124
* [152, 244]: 68.6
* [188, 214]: 125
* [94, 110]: 128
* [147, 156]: 96.5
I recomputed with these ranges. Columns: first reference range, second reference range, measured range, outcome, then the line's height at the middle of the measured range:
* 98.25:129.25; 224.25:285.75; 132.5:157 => 5.5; 146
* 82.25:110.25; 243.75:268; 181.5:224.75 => 5.8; 157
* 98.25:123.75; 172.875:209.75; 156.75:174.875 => 4.7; 132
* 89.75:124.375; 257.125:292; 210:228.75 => 3.0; 158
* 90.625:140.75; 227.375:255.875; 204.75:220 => 2.0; 154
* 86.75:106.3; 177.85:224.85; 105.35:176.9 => 9.5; 139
